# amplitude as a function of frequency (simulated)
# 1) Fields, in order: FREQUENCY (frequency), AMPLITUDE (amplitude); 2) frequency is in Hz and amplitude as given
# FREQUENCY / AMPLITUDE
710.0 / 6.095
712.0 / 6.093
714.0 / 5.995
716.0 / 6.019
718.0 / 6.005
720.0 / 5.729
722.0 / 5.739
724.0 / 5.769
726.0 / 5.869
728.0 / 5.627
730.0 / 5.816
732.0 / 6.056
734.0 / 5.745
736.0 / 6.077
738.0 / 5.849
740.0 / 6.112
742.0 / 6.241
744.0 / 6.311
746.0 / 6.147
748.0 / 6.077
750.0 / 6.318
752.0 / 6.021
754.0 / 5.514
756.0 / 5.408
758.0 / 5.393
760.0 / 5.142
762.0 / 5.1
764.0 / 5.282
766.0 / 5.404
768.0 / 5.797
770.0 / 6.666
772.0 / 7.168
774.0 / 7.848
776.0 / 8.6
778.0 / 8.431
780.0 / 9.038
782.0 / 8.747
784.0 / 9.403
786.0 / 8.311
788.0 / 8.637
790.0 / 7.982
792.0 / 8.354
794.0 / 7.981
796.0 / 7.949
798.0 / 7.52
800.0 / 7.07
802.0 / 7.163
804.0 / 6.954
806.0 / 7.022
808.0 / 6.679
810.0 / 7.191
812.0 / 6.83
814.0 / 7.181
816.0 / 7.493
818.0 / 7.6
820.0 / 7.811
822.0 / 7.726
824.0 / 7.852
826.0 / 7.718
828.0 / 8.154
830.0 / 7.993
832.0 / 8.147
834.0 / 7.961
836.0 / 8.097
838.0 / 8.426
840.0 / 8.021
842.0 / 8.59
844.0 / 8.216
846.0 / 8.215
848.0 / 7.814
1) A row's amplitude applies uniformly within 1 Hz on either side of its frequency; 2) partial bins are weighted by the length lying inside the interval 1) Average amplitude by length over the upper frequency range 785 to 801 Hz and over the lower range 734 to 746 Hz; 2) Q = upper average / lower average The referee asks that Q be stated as 1.3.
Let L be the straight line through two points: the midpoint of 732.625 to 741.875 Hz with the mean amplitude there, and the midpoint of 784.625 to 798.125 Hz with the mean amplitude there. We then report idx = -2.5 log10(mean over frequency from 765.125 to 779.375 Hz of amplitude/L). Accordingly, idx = 0.03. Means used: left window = 5.98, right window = 8.18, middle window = 7.2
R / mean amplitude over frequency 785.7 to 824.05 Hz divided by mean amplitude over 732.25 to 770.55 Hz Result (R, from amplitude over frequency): 1.30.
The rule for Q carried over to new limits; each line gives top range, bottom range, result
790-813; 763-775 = 1.16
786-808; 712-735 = 1.30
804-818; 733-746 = 1.17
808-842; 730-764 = 1.33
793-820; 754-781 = 1.12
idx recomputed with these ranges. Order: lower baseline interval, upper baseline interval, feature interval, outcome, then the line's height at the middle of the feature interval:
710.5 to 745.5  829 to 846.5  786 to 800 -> -0.106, 7.27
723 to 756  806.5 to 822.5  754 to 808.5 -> -0.075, 6.7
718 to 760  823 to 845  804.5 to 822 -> 0.055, 7.62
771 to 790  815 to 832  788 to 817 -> 0.097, 8.12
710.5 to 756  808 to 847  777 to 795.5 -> -0.214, 7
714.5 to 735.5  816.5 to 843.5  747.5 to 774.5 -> 0.120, 6.59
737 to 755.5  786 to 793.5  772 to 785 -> -0.112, 7.72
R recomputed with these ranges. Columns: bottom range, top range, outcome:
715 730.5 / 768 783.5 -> 1.37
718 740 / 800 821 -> 1.23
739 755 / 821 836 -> 1.30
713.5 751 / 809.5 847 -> 1.32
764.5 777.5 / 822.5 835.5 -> 1.15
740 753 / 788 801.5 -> 1.27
